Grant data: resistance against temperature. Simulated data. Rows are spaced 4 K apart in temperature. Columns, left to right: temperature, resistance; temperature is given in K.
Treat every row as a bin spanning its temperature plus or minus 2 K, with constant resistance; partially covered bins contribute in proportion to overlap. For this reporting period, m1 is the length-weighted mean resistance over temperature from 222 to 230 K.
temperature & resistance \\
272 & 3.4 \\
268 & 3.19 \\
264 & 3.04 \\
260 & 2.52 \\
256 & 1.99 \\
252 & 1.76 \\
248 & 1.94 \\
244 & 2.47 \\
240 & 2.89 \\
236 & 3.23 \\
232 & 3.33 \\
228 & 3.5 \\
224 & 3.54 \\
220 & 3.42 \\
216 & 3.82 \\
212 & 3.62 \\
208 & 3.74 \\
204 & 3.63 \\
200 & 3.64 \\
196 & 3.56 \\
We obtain 3.52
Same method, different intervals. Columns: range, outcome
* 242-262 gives 2.14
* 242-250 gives 2.21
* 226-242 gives 3.24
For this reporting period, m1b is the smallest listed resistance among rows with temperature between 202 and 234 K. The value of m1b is 3.33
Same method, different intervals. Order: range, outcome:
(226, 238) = 3.23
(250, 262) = 1.76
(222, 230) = 3.5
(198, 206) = 3.63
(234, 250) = 1.94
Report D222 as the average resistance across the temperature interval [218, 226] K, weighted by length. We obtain 3.48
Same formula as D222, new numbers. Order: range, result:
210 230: 3.58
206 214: 3.68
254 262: 2.25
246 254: 1.85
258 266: 2.78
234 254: 2.46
